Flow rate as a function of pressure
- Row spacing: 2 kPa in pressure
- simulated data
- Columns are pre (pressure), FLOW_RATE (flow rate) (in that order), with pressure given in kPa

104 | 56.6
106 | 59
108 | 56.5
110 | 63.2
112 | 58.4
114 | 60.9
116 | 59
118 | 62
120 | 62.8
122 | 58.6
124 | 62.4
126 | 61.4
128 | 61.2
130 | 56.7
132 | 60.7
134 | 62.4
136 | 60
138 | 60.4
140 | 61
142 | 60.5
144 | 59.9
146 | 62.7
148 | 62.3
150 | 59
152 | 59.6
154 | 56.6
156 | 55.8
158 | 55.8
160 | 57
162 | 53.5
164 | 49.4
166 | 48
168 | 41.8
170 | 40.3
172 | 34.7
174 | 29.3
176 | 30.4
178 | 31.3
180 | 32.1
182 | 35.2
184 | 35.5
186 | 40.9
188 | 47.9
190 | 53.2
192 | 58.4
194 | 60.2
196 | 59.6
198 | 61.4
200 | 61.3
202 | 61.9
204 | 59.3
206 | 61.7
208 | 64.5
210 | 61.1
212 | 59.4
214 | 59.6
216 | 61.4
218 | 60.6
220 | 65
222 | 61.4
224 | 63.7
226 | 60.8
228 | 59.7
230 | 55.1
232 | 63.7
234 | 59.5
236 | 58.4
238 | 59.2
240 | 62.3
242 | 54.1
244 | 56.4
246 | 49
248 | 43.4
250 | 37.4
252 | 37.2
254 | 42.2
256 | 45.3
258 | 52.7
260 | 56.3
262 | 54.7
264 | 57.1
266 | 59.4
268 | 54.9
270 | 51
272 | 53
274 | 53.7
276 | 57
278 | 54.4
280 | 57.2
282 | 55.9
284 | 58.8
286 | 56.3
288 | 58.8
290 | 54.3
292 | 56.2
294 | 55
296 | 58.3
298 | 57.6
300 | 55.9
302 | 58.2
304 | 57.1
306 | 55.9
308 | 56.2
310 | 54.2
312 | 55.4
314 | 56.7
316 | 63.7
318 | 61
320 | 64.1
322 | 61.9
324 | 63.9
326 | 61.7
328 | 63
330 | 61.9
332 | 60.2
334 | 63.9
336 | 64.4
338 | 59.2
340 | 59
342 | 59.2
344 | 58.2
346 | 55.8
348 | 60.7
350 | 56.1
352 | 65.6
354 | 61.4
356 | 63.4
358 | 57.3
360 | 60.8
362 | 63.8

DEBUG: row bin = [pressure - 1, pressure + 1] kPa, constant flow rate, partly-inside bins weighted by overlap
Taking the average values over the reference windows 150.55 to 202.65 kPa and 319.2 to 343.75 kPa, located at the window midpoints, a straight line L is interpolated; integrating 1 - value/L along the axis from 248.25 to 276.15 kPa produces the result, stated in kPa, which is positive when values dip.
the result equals 2.6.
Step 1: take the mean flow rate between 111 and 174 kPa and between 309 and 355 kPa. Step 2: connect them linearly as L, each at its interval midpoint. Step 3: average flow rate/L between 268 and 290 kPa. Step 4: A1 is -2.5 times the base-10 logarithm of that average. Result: 0.07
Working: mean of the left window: 56.5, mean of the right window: 60.5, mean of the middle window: 55.5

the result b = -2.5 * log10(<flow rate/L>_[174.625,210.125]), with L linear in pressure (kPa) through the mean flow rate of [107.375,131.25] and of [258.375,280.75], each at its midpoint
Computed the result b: 0.15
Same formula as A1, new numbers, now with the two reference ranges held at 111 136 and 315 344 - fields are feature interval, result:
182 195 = 0.25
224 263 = 0.15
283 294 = 0.09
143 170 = 0.11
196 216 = 0.00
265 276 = 0.13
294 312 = 0.09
